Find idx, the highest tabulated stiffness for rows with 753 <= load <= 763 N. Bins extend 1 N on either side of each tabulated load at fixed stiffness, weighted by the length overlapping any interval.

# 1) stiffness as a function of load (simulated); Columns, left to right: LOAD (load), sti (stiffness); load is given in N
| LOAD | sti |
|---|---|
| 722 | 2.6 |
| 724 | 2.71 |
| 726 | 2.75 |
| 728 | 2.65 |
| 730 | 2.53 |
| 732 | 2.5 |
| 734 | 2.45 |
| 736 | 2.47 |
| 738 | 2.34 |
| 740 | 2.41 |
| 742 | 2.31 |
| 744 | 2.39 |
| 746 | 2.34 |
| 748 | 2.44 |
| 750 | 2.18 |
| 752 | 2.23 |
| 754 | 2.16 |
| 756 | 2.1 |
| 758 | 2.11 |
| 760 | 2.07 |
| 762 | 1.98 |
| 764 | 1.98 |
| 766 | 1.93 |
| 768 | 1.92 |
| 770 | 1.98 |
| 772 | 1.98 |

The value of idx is 2.16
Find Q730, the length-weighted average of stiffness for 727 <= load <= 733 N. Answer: 2.56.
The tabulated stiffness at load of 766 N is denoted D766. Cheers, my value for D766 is 1.93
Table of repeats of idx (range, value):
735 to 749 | 2.47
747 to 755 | 2.44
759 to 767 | 2.07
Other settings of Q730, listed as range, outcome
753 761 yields 2.11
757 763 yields 2.05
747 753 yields 2.28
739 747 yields 2.36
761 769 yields 1.95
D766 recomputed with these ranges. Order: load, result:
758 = 2.11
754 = 2.16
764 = 1.98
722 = 2.6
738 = 2.34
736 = 2.47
